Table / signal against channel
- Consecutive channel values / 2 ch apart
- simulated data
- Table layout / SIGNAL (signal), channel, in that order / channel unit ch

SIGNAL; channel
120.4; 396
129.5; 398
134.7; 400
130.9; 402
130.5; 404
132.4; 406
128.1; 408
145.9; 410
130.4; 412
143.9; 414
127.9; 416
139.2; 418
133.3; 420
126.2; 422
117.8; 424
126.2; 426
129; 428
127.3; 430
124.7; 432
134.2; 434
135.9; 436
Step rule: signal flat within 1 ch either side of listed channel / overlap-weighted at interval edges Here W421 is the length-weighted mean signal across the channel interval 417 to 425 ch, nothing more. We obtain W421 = 129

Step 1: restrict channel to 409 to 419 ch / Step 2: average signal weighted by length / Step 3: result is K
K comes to 137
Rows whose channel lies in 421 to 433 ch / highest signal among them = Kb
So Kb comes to 129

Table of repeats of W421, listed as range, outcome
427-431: 128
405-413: 134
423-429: 124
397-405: 131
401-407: 131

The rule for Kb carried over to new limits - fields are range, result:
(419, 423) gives 133.3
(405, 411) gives 145.9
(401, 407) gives 132.4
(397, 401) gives 134.7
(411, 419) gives 143.9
